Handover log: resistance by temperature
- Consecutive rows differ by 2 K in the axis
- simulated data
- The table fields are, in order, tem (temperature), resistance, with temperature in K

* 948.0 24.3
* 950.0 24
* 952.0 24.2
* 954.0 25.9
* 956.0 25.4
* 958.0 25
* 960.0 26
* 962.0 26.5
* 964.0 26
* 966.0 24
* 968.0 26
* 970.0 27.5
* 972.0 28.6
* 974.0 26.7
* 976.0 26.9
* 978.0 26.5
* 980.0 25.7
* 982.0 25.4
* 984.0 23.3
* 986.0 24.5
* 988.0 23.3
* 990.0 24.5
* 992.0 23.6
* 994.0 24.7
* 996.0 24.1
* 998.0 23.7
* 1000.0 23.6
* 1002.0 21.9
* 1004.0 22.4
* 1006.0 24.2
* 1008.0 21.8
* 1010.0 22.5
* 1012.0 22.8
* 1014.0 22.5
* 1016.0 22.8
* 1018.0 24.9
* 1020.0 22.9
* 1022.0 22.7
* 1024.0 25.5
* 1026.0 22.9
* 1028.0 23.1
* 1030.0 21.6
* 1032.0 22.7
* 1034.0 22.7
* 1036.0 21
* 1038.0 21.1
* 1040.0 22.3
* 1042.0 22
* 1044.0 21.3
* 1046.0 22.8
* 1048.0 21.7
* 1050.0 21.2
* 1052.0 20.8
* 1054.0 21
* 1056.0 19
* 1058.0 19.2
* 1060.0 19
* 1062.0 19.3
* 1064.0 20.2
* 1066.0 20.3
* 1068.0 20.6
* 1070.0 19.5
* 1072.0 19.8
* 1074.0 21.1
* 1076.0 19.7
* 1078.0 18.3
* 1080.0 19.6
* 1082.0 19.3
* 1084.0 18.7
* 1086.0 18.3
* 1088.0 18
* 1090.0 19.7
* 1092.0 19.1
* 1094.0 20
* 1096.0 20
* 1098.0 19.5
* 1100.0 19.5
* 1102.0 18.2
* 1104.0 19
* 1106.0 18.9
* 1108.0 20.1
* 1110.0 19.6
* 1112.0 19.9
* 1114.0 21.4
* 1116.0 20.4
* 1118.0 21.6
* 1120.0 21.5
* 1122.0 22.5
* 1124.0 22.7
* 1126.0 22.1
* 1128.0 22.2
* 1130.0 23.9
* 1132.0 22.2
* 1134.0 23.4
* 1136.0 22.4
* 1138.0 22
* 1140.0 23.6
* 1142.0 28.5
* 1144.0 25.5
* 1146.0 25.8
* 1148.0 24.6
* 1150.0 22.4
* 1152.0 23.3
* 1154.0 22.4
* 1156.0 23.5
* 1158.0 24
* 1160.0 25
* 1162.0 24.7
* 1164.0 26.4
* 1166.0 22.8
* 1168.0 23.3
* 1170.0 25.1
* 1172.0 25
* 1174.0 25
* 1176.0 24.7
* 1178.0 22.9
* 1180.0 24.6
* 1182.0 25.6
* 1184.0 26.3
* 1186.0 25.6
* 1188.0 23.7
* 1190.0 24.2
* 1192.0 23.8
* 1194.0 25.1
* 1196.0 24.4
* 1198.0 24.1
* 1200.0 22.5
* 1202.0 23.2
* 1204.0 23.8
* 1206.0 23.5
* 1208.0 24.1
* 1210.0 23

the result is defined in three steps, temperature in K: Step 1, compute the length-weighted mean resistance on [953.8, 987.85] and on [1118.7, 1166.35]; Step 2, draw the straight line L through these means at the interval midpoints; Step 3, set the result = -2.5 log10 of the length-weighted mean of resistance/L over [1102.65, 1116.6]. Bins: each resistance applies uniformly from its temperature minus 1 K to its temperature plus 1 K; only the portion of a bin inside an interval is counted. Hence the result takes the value 0.21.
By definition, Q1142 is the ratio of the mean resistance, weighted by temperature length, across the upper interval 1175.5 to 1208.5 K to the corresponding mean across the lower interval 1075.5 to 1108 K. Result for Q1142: 1.27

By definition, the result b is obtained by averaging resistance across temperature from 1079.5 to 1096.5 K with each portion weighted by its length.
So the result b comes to 19.2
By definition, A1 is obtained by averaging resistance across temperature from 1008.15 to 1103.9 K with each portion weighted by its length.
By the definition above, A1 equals 20.9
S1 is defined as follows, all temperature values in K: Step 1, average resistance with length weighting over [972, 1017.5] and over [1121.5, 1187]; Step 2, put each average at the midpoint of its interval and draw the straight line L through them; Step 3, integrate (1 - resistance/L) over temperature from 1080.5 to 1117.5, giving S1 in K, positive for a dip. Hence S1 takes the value 7.1 K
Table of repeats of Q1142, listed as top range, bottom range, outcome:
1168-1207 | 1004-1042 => 1.07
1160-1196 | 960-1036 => 1.02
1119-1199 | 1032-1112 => 1.20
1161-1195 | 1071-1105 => 1.28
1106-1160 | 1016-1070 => 1.05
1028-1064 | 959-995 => 0.83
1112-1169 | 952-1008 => 0.93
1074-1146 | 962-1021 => 0.86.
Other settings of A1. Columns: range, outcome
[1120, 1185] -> 24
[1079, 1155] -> 21.4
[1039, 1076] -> 20.6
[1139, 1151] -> 25.1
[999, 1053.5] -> 22.5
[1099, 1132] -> 20.9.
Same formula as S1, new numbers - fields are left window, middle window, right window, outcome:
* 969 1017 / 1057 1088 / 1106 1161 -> 5.2 K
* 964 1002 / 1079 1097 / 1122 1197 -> 3.9 K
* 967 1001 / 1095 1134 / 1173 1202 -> 6.1 K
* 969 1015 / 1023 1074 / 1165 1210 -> 6.5 K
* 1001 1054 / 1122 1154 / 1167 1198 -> 0.6 K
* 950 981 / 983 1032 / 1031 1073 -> 0.3 K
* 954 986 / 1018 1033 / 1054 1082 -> -0.5 K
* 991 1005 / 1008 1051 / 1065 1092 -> -1.3 K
